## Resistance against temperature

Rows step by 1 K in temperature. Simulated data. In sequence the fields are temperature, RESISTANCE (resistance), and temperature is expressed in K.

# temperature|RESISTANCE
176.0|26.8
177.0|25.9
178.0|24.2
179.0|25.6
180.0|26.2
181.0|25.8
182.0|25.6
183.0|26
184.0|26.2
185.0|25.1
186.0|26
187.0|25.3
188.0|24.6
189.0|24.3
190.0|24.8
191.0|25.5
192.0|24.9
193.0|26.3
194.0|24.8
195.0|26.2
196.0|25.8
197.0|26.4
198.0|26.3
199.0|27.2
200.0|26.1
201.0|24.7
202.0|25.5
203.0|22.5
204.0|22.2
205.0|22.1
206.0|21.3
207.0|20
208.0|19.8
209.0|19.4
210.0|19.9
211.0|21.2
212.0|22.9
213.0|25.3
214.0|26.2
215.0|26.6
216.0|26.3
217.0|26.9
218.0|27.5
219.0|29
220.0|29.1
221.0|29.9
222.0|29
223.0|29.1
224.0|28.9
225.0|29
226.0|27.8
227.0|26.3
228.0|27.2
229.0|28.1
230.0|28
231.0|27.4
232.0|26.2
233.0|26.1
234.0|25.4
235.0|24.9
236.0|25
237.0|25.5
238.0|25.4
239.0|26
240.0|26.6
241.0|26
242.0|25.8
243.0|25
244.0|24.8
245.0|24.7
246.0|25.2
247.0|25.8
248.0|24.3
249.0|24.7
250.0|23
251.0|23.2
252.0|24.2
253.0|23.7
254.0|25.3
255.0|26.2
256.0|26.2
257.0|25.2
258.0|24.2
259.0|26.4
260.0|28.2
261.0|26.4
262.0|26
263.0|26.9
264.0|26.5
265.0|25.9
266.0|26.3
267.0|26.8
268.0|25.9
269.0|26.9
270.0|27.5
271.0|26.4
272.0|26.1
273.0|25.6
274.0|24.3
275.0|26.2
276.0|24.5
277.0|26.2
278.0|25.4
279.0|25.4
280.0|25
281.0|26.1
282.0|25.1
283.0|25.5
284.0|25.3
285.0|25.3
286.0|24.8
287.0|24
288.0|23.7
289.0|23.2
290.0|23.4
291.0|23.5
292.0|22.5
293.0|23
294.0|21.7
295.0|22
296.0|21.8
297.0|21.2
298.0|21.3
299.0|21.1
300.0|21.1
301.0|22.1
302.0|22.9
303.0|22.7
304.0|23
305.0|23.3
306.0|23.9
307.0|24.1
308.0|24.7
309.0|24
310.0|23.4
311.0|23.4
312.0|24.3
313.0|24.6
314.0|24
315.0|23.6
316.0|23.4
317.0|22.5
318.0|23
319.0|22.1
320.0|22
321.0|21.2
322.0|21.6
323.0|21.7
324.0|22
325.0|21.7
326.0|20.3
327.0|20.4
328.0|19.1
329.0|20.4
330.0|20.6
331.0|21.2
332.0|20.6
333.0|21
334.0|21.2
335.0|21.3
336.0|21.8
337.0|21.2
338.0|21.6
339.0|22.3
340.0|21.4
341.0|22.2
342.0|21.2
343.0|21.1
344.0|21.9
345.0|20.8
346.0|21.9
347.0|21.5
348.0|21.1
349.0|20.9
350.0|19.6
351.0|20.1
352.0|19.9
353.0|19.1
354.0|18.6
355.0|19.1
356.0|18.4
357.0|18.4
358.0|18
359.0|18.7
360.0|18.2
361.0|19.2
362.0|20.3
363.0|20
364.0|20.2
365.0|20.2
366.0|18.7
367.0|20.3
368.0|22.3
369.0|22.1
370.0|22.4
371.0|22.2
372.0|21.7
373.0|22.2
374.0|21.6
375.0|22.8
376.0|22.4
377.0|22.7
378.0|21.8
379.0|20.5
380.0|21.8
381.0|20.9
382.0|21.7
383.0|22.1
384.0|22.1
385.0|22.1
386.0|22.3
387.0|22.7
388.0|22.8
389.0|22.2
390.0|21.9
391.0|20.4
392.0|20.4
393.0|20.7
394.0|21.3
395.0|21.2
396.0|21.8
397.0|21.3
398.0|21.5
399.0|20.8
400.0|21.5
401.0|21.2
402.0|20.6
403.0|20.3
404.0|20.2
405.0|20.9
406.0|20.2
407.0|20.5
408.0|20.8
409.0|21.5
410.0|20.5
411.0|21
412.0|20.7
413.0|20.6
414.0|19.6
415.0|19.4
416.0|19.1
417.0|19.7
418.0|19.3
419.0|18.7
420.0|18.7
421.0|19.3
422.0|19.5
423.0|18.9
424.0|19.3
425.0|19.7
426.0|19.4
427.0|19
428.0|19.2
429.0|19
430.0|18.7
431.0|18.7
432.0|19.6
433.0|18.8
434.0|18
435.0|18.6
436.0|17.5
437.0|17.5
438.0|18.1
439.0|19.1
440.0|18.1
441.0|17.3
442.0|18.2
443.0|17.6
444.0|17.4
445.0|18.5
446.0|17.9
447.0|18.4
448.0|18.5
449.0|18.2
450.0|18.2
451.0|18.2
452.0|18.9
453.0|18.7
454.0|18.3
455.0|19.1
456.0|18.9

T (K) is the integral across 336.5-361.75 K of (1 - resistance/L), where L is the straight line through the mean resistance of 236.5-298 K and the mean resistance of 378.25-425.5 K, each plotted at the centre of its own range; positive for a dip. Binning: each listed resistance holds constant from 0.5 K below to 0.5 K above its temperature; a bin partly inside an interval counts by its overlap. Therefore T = 2.44 K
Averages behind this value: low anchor 25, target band 20.3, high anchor 20.7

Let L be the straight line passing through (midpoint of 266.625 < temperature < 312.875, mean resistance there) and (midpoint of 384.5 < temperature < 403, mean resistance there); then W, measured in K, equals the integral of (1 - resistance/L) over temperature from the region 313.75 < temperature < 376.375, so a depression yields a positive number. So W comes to 4.8 K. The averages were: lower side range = 24.1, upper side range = 21.5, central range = 21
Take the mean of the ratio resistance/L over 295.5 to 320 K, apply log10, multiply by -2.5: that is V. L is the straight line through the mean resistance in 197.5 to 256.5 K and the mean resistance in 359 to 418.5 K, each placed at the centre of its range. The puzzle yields 0.01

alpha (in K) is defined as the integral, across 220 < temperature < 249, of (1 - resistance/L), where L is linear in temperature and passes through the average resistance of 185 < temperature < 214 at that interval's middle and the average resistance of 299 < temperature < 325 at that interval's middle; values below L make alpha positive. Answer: -3.5 K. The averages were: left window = 24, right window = 22.9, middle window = 26.6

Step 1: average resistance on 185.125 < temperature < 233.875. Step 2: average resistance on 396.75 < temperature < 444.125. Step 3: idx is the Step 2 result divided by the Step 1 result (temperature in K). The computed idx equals 0.76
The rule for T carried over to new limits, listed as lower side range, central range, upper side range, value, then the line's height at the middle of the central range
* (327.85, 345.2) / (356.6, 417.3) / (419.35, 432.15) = -2.78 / 20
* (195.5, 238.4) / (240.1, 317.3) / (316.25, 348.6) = -3.97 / 23.3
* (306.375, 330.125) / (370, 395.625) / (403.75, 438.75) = -1.54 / 20.6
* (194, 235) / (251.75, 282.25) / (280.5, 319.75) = -2.07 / 24.2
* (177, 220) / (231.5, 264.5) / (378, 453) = -2.45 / 23.7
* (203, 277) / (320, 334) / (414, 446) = 0.92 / 22.4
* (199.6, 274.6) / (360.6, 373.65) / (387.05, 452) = 0.24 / 21.3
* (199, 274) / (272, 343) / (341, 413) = 1.05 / 23.2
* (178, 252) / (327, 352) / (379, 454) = 1.06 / 22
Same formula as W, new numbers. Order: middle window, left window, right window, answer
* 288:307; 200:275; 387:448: 0.9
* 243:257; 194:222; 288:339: -0.6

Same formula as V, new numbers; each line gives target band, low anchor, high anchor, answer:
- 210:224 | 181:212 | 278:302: -0.11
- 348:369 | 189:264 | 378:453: 0.10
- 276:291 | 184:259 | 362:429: -0.05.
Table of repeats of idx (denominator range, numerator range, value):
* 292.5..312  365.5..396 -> 0.95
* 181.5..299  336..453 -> 0.80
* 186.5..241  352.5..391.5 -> 0.82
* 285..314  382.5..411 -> 0.92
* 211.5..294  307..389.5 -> 0.83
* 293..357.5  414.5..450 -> 0.86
